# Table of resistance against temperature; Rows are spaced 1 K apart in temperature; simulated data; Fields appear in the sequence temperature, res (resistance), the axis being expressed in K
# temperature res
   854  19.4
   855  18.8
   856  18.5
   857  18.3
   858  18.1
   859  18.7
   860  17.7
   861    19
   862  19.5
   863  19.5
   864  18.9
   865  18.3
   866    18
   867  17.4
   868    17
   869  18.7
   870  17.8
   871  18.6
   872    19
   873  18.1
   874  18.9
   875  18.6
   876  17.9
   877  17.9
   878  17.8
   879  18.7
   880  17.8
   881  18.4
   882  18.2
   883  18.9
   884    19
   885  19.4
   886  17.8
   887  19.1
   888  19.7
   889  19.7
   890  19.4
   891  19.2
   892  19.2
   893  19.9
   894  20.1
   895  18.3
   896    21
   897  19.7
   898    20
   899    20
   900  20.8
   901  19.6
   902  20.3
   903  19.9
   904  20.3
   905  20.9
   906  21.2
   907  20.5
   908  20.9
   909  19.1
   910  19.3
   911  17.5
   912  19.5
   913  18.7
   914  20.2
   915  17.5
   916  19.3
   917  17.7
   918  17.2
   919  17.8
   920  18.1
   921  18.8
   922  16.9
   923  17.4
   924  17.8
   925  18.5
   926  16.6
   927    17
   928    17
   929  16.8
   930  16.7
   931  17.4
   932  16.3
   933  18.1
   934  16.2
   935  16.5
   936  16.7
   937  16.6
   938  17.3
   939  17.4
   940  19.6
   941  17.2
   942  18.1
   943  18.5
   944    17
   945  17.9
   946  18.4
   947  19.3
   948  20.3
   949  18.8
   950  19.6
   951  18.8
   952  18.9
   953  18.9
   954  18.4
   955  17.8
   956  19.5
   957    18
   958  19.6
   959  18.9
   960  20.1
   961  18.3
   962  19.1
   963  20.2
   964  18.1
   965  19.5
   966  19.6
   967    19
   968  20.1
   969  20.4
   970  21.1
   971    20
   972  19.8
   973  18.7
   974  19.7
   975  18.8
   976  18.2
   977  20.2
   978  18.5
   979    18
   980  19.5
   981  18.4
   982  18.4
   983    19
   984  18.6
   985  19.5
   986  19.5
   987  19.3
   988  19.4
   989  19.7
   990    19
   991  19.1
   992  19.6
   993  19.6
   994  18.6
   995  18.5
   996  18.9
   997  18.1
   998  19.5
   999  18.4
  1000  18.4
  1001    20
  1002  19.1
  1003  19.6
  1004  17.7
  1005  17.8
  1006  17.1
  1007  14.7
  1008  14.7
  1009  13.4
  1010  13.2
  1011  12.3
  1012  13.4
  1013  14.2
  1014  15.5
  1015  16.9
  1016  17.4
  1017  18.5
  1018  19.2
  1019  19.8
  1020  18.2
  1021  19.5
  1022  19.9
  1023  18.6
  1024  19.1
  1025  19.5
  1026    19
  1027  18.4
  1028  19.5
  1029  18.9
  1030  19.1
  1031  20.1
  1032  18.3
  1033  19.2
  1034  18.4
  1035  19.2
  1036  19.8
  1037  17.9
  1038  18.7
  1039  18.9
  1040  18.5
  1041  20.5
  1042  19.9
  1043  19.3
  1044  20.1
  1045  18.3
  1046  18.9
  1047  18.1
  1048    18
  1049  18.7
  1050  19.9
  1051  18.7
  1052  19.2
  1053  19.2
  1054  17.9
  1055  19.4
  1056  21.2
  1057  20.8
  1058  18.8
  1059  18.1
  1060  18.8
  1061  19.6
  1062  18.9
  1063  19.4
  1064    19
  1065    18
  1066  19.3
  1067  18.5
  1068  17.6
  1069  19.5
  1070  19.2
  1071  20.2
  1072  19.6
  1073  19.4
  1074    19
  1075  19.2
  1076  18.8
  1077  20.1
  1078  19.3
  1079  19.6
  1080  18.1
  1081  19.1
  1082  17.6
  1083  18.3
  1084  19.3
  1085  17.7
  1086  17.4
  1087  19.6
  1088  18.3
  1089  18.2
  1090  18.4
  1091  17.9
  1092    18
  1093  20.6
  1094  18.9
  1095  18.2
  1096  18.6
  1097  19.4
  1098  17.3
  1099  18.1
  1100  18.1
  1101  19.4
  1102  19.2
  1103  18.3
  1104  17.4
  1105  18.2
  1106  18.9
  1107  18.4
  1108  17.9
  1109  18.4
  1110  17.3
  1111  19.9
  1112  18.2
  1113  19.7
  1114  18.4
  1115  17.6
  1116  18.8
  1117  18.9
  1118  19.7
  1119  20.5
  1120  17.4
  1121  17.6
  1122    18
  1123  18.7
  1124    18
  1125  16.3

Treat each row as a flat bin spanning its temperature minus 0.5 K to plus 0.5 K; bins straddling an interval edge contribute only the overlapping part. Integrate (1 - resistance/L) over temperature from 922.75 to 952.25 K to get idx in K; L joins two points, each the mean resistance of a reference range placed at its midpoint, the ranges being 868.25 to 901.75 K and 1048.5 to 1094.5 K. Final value 1.9 K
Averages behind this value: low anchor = 19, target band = 17.8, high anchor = 19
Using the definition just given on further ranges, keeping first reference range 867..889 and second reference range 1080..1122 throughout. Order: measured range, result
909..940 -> 1.3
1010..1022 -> 1.1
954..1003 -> -1.8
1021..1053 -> -1.0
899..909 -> -1.1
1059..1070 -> -0.2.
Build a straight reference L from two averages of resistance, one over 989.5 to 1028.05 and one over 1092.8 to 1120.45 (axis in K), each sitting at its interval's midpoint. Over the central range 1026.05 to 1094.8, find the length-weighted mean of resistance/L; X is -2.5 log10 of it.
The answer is -0.04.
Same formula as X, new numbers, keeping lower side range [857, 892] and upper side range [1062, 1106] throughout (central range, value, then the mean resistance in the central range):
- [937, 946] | 0.05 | 17.8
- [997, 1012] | 0.12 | 16.8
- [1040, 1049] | -0.02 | 19.1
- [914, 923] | 0.03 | 18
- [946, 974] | -0.04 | 19.3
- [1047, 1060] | -0.02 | 19.1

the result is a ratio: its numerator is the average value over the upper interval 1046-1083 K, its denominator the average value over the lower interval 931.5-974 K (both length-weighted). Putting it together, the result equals 1.02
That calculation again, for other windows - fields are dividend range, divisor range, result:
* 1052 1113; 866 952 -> 1.01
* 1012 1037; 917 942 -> 1.06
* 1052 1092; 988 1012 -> 1.07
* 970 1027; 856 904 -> 0.96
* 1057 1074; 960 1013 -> 1.03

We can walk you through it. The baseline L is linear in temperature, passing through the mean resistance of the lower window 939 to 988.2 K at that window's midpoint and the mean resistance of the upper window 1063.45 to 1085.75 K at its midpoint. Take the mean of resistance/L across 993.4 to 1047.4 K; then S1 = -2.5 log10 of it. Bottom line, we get 0.049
